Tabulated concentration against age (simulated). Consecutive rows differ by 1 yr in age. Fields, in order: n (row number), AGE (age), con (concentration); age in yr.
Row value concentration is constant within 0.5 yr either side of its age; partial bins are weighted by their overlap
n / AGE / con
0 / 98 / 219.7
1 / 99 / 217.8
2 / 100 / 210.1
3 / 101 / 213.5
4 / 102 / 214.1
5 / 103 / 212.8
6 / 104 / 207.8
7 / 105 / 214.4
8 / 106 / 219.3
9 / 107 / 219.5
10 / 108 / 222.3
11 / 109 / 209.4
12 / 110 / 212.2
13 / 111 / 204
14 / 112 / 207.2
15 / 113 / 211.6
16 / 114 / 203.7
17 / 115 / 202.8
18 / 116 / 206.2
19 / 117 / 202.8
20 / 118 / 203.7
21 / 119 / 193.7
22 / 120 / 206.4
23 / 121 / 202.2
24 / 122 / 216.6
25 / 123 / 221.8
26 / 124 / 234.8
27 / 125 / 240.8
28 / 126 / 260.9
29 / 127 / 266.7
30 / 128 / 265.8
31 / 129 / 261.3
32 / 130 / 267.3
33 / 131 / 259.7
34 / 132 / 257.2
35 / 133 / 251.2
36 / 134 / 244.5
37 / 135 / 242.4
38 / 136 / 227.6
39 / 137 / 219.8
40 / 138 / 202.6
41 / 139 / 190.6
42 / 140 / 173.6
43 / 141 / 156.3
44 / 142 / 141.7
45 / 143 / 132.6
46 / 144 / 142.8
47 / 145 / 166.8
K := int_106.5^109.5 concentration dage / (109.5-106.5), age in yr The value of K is 217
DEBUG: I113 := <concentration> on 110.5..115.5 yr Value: 206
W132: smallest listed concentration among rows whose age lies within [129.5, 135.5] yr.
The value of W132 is 242.4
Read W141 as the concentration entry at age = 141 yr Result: 156.3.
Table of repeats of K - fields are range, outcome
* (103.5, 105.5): 211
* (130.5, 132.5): 258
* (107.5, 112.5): 211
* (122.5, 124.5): 228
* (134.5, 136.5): 235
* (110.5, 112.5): 206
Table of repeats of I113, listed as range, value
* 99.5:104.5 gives 212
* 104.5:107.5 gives 218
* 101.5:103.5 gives 213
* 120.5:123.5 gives 214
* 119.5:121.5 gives 204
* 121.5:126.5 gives 235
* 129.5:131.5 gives 264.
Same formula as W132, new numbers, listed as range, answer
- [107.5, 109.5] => 209.4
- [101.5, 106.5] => 207.8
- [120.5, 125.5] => 202.2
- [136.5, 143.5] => 132.6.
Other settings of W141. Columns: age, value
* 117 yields 202.8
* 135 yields 242.4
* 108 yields 222.3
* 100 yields 210.1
